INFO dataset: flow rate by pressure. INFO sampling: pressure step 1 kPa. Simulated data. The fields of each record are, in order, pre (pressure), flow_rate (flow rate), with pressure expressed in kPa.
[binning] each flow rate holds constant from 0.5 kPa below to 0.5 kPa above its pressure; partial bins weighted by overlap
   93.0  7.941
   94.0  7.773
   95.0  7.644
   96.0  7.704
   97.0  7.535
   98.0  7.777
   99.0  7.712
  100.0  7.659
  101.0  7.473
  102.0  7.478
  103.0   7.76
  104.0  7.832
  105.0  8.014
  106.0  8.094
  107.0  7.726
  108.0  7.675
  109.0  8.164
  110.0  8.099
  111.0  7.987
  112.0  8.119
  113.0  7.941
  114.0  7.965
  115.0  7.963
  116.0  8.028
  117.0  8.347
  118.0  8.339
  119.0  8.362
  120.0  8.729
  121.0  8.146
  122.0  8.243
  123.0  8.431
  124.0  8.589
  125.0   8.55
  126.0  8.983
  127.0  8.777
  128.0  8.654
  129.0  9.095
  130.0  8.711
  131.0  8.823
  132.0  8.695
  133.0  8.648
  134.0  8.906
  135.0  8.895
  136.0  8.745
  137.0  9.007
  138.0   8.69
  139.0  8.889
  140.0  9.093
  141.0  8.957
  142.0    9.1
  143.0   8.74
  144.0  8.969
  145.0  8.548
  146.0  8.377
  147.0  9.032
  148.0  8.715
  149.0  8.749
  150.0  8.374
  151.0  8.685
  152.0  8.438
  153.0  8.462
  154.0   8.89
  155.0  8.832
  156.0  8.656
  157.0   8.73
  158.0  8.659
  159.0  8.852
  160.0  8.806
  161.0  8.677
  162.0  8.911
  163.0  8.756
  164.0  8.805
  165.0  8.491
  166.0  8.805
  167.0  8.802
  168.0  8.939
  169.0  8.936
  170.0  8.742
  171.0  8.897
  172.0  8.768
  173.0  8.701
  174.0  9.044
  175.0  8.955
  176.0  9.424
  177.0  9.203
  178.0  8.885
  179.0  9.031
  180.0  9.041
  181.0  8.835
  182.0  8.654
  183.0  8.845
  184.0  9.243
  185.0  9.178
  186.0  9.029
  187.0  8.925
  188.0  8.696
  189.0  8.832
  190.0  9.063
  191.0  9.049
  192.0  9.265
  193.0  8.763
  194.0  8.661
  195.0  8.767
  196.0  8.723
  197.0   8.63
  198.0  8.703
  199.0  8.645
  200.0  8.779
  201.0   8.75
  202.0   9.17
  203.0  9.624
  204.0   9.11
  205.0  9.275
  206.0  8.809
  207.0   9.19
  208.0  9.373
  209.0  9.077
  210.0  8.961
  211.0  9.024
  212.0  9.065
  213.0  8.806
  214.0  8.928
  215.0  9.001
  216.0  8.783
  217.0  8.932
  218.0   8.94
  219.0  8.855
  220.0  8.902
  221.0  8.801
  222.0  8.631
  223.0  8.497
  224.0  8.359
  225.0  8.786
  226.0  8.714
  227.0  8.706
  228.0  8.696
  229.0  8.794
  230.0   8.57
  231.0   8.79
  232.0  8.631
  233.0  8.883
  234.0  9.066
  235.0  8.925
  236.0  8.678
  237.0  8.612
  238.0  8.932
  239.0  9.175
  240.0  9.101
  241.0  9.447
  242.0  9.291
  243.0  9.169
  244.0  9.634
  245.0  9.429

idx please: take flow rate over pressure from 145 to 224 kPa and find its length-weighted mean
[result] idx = 8.86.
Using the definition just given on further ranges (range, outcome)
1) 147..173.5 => 8.74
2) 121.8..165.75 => 8.75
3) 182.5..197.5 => 8.91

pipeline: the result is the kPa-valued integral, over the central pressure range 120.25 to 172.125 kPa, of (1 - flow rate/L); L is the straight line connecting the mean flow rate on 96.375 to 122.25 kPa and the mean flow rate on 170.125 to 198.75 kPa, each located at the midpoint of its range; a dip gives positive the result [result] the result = -1.9 kPa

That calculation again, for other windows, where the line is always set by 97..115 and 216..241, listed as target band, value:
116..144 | -2.3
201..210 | -0.6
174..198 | -1.3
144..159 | -0.9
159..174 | -0.9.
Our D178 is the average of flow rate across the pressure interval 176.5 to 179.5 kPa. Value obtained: 9.04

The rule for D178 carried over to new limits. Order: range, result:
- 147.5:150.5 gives 8.61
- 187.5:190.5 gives 8.86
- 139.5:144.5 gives 8.97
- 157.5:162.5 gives 8.78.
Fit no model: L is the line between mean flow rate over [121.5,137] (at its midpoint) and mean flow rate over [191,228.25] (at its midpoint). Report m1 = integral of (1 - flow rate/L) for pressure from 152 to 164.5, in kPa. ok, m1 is 0.1 kPa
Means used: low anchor 8.73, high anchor 8.89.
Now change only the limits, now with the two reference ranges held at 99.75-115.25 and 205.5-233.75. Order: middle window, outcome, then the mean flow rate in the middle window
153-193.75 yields -2.1 kPa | 8.88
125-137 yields -1.1 kPa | 8.81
